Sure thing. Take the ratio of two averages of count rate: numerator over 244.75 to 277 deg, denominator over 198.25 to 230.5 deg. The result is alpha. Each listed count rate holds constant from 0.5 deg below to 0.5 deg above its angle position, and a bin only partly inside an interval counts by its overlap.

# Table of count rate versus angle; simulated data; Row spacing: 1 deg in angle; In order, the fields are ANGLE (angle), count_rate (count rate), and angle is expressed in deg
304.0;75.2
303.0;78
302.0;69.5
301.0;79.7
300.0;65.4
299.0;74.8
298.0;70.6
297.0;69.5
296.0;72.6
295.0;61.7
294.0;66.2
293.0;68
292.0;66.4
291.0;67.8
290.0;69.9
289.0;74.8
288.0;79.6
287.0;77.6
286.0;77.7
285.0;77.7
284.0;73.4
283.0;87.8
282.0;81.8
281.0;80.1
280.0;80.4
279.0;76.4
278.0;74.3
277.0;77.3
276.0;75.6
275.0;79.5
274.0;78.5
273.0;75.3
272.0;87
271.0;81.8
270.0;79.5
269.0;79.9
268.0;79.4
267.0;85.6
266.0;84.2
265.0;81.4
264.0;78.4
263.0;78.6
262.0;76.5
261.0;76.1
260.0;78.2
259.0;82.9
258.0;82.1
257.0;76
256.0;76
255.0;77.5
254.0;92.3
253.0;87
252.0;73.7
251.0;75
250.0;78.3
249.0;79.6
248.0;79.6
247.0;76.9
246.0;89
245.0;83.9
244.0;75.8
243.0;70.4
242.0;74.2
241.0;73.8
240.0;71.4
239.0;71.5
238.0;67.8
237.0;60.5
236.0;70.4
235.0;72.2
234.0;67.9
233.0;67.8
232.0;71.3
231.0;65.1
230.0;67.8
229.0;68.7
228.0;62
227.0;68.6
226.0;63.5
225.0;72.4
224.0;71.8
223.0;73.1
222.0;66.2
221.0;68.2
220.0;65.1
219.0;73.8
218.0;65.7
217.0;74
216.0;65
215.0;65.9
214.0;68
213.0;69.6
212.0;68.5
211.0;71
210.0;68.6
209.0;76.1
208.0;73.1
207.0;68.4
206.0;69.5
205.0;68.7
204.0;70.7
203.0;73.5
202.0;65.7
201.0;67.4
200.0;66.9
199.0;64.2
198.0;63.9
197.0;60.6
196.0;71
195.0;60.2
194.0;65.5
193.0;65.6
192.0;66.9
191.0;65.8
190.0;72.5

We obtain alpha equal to 1.16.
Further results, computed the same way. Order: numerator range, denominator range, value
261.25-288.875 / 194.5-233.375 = 1.16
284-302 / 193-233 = 1.05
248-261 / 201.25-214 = 1.14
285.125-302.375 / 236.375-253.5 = 0.94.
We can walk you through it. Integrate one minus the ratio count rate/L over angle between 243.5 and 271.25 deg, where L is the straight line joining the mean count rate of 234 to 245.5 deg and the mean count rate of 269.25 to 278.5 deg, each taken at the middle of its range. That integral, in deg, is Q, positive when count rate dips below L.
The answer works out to -1.8 deg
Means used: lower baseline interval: 71.8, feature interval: 80.2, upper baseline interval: 78.8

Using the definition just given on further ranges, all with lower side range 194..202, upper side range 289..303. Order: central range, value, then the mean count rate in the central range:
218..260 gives -3.97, 73.4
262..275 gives -2.29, 80.6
